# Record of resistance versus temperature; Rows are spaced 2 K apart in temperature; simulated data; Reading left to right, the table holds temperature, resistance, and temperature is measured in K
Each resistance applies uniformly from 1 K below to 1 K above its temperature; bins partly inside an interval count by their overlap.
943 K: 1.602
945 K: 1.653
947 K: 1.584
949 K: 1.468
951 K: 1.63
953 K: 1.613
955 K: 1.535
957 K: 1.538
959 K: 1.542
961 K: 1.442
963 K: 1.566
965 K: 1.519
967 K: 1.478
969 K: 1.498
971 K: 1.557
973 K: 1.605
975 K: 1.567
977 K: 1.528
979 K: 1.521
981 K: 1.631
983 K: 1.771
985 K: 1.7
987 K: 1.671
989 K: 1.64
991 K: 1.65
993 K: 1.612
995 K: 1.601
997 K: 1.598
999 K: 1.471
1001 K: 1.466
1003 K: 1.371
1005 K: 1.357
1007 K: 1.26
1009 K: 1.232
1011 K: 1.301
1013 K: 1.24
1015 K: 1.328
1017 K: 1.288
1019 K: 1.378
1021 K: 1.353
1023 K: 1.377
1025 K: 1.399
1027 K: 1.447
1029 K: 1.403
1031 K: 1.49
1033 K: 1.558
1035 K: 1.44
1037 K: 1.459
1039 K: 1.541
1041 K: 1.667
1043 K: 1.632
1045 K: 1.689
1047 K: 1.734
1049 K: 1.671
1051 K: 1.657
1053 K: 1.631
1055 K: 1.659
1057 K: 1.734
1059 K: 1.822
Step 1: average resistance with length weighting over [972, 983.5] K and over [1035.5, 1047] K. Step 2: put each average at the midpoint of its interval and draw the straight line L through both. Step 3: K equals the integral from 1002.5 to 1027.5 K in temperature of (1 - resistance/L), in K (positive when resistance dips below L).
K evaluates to 4.2 K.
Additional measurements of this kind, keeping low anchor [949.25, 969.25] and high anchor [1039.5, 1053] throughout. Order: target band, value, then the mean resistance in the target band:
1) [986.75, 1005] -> 0.5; 1.55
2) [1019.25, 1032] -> 1.8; 1.41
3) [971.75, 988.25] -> -0.6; 1.62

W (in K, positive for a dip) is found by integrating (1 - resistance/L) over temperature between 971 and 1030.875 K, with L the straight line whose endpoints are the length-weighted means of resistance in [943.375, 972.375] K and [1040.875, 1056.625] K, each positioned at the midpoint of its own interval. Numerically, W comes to 4.7 K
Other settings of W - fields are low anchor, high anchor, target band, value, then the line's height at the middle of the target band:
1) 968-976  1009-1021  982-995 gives -1.9 K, 1.46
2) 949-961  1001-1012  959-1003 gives -4.3 K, 1.43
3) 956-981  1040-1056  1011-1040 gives 4.0 K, 1.63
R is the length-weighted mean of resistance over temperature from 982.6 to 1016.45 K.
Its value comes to 1.48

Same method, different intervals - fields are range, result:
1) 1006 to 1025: 1.31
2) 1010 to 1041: 1.41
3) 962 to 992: 1.59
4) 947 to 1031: 1.49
